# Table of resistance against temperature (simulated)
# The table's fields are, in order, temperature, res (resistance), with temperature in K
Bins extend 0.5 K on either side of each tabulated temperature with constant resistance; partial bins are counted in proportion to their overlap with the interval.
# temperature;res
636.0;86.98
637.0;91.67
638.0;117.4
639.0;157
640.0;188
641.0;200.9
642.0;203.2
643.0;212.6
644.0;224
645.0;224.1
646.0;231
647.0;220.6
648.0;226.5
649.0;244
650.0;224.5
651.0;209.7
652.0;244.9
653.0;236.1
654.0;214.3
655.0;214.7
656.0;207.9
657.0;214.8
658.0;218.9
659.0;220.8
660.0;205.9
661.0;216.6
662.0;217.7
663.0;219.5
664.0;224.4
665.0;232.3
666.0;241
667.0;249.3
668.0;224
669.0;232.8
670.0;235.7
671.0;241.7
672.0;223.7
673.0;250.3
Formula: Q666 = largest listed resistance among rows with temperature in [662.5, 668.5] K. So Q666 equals 249.3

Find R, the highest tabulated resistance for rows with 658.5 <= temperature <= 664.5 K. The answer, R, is 224.4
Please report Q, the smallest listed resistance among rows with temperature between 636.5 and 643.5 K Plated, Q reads 91.67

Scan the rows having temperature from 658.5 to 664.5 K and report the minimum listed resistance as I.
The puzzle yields 205.9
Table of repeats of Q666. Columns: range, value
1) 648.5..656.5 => 244.9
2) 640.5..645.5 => 224.1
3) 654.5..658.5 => 218.9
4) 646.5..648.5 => 226.5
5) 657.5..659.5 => 220.8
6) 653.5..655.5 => 214.7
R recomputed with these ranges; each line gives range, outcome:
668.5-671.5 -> 241.7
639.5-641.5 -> 200.9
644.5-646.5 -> 231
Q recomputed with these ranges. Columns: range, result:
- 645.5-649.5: 220.6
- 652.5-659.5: 207.9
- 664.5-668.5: 224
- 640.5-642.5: 200.9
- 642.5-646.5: 212.6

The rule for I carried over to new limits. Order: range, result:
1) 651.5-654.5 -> 214.3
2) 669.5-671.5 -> 235.7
